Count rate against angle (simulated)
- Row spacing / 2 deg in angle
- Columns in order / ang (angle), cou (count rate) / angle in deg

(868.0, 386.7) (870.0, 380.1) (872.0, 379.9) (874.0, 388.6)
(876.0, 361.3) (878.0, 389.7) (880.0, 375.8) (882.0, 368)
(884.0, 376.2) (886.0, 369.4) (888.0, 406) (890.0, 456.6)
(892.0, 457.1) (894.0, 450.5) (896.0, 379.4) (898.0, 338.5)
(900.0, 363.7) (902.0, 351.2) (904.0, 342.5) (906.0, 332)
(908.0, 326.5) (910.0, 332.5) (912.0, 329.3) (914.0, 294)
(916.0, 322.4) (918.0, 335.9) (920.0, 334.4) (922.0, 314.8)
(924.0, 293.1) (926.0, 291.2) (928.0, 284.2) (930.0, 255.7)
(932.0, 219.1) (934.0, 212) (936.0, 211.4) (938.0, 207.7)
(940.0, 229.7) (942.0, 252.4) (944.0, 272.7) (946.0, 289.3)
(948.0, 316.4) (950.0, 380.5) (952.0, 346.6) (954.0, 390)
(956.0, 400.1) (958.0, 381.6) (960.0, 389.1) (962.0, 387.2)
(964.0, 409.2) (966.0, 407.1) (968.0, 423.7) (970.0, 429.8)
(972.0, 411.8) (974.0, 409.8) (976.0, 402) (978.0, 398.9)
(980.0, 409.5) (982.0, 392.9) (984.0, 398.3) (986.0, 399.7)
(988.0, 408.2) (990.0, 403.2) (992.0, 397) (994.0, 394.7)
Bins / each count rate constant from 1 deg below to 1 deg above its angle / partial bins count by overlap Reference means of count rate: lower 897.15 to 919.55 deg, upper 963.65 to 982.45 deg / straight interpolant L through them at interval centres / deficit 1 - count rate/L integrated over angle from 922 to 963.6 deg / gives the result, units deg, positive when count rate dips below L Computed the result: 8.1 deg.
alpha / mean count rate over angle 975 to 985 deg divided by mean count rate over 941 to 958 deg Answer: 1.2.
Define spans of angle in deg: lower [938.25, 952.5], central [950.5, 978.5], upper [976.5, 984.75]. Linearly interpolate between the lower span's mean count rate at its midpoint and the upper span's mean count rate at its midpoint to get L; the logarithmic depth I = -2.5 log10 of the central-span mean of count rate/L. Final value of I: -0.143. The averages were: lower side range 292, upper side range 400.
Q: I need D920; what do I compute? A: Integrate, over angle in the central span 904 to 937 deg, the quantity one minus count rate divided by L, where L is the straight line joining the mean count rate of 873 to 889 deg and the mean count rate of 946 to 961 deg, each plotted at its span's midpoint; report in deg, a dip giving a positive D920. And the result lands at 6.9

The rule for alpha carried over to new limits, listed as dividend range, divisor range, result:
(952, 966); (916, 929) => 1.26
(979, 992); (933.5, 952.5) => 1.48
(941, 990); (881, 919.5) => 1.04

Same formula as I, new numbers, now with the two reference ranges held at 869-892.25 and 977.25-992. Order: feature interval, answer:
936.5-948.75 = 0.467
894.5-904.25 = 0.090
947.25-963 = 0.066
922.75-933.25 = 0.420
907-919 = 0.213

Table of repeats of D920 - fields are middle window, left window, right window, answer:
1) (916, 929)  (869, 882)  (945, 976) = 2.46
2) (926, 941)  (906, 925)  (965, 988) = 4.79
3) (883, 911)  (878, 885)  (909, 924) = -2.00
